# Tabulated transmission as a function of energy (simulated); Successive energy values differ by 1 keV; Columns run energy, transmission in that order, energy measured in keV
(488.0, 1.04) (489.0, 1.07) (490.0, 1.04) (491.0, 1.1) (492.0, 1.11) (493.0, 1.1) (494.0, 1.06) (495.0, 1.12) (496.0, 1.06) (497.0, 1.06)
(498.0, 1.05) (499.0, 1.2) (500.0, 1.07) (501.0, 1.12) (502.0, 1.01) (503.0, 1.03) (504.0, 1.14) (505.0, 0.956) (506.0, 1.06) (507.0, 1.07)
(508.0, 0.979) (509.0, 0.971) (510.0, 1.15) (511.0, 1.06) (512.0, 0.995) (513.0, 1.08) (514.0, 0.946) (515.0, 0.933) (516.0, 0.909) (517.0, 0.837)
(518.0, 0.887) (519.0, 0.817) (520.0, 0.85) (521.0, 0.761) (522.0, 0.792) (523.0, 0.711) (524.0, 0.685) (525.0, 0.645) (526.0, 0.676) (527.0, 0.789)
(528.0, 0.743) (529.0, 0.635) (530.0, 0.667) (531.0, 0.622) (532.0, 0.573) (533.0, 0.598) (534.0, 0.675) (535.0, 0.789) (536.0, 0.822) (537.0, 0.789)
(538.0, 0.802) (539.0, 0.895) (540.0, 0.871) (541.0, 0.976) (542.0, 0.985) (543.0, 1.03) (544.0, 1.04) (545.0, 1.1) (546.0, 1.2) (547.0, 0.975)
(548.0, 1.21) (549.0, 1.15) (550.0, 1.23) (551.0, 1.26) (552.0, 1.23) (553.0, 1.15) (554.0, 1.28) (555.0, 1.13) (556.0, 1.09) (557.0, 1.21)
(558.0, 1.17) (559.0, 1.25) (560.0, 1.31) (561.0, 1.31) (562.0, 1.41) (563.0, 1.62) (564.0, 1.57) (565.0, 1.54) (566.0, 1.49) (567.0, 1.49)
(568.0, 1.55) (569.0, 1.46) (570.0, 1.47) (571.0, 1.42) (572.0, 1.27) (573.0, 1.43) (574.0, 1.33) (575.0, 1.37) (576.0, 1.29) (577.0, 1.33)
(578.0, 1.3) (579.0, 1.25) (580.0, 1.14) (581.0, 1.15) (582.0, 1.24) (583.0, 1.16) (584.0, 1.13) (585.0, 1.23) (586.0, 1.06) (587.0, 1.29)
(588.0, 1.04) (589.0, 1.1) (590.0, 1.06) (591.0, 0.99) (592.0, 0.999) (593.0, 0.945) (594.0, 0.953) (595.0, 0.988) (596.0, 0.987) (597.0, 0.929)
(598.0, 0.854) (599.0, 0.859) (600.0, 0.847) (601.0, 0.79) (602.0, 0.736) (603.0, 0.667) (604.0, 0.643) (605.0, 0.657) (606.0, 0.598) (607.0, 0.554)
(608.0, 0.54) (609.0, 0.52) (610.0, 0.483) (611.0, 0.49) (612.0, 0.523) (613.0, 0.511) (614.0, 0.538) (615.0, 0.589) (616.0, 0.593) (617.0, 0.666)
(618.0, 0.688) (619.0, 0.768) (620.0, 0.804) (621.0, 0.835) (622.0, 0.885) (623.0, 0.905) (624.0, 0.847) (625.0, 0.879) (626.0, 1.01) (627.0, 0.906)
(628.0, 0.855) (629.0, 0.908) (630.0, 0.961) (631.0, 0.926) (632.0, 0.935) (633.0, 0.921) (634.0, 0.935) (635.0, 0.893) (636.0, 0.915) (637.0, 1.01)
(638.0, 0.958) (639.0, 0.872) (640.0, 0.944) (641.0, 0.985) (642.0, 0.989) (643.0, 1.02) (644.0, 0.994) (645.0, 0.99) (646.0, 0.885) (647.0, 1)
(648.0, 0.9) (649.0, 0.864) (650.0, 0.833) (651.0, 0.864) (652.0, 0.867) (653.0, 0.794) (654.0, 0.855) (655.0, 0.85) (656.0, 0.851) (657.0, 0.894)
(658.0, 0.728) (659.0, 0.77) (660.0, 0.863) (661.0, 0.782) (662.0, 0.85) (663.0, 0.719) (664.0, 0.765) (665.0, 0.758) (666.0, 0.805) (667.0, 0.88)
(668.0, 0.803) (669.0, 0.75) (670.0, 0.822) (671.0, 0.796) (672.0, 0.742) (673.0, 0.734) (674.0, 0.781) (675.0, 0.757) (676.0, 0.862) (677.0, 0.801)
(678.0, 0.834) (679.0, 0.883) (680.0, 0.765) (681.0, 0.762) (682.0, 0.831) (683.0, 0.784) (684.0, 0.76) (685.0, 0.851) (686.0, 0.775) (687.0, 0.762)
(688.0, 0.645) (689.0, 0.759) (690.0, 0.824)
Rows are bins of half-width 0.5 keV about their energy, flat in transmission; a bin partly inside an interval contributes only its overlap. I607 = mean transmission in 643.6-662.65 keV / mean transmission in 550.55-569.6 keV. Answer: 0.6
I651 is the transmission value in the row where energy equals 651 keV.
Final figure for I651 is 0.864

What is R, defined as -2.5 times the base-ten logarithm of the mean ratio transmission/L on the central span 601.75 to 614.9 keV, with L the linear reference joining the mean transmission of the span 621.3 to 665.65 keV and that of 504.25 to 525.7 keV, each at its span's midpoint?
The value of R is 0.487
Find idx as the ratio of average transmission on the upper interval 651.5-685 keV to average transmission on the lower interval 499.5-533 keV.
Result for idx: 0.91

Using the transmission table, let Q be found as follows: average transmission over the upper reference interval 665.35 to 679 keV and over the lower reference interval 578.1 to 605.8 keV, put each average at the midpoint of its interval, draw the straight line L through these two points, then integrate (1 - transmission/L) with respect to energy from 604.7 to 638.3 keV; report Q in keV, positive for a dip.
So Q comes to 5.50 keV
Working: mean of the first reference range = 0.989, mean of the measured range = 0.764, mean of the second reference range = 0.8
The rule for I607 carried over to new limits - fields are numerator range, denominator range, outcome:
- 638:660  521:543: 1.18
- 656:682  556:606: 0.69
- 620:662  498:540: 1.03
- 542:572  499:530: 1.41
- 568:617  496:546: 1.08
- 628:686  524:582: 0.77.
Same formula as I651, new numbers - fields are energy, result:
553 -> 1.15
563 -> 1.62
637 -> 1.01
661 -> 0.782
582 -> 1.24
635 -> 0.893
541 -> 0.976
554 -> 1.28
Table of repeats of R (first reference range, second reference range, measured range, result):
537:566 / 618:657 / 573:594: -0.092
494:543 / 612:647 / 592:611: 0.157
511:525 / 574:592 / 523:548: 0.161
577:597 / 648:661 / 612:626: 0.309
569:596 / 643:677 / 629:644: -0.008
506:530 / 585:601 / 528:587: -0.220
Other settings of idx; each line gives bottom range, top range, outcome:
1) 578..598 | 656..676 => 0.73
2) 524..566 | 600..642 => 0.76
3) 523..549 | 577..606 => 1.20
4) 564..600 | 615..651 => 0.74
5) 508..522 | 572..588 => 1.33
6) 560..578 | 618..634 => 0.62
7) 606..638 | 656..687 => 1.04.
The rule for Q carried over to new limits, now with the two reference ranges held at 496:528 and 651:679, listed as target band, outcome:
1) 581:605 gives -2.9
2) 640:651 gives -1.6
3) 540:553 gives -2.8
